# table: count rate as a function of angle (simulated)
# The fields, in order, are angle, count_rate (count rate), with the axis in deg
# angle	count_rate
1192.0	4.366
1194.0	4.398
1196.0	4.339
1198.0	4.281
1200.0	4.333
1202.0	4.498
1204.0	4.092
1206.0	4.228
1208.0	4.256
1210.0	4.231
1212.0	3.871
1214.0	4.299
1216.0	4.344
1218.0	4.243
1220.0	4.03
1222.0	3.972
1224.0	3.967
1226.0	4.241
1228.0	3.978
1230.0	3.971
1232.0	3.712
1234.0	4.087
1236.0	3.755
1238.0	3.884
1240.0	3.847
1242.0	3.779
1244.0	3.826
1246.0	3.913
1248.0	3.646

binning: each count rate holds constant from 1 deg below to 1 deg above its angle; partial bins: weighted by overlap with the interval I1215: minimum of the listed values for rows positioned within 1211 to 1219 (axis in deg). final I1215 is 3.871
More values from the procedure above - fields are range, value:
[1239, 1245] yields 3.779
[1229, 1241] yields 3.712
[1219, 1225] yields 3.967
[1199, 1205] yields 4.092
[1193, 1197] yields 4.339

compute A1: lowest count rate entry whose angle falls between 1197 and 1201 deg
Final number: 4.281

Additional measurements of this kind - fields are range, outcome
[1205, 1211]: 4.228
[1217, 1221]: 4.03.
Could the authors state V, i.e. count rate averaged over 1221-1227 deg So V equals 4.06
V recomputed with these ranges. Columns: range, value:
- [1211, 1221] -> 4.16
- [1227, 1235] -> 3.94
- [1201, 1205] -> 4.29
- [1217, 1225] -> 4.05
